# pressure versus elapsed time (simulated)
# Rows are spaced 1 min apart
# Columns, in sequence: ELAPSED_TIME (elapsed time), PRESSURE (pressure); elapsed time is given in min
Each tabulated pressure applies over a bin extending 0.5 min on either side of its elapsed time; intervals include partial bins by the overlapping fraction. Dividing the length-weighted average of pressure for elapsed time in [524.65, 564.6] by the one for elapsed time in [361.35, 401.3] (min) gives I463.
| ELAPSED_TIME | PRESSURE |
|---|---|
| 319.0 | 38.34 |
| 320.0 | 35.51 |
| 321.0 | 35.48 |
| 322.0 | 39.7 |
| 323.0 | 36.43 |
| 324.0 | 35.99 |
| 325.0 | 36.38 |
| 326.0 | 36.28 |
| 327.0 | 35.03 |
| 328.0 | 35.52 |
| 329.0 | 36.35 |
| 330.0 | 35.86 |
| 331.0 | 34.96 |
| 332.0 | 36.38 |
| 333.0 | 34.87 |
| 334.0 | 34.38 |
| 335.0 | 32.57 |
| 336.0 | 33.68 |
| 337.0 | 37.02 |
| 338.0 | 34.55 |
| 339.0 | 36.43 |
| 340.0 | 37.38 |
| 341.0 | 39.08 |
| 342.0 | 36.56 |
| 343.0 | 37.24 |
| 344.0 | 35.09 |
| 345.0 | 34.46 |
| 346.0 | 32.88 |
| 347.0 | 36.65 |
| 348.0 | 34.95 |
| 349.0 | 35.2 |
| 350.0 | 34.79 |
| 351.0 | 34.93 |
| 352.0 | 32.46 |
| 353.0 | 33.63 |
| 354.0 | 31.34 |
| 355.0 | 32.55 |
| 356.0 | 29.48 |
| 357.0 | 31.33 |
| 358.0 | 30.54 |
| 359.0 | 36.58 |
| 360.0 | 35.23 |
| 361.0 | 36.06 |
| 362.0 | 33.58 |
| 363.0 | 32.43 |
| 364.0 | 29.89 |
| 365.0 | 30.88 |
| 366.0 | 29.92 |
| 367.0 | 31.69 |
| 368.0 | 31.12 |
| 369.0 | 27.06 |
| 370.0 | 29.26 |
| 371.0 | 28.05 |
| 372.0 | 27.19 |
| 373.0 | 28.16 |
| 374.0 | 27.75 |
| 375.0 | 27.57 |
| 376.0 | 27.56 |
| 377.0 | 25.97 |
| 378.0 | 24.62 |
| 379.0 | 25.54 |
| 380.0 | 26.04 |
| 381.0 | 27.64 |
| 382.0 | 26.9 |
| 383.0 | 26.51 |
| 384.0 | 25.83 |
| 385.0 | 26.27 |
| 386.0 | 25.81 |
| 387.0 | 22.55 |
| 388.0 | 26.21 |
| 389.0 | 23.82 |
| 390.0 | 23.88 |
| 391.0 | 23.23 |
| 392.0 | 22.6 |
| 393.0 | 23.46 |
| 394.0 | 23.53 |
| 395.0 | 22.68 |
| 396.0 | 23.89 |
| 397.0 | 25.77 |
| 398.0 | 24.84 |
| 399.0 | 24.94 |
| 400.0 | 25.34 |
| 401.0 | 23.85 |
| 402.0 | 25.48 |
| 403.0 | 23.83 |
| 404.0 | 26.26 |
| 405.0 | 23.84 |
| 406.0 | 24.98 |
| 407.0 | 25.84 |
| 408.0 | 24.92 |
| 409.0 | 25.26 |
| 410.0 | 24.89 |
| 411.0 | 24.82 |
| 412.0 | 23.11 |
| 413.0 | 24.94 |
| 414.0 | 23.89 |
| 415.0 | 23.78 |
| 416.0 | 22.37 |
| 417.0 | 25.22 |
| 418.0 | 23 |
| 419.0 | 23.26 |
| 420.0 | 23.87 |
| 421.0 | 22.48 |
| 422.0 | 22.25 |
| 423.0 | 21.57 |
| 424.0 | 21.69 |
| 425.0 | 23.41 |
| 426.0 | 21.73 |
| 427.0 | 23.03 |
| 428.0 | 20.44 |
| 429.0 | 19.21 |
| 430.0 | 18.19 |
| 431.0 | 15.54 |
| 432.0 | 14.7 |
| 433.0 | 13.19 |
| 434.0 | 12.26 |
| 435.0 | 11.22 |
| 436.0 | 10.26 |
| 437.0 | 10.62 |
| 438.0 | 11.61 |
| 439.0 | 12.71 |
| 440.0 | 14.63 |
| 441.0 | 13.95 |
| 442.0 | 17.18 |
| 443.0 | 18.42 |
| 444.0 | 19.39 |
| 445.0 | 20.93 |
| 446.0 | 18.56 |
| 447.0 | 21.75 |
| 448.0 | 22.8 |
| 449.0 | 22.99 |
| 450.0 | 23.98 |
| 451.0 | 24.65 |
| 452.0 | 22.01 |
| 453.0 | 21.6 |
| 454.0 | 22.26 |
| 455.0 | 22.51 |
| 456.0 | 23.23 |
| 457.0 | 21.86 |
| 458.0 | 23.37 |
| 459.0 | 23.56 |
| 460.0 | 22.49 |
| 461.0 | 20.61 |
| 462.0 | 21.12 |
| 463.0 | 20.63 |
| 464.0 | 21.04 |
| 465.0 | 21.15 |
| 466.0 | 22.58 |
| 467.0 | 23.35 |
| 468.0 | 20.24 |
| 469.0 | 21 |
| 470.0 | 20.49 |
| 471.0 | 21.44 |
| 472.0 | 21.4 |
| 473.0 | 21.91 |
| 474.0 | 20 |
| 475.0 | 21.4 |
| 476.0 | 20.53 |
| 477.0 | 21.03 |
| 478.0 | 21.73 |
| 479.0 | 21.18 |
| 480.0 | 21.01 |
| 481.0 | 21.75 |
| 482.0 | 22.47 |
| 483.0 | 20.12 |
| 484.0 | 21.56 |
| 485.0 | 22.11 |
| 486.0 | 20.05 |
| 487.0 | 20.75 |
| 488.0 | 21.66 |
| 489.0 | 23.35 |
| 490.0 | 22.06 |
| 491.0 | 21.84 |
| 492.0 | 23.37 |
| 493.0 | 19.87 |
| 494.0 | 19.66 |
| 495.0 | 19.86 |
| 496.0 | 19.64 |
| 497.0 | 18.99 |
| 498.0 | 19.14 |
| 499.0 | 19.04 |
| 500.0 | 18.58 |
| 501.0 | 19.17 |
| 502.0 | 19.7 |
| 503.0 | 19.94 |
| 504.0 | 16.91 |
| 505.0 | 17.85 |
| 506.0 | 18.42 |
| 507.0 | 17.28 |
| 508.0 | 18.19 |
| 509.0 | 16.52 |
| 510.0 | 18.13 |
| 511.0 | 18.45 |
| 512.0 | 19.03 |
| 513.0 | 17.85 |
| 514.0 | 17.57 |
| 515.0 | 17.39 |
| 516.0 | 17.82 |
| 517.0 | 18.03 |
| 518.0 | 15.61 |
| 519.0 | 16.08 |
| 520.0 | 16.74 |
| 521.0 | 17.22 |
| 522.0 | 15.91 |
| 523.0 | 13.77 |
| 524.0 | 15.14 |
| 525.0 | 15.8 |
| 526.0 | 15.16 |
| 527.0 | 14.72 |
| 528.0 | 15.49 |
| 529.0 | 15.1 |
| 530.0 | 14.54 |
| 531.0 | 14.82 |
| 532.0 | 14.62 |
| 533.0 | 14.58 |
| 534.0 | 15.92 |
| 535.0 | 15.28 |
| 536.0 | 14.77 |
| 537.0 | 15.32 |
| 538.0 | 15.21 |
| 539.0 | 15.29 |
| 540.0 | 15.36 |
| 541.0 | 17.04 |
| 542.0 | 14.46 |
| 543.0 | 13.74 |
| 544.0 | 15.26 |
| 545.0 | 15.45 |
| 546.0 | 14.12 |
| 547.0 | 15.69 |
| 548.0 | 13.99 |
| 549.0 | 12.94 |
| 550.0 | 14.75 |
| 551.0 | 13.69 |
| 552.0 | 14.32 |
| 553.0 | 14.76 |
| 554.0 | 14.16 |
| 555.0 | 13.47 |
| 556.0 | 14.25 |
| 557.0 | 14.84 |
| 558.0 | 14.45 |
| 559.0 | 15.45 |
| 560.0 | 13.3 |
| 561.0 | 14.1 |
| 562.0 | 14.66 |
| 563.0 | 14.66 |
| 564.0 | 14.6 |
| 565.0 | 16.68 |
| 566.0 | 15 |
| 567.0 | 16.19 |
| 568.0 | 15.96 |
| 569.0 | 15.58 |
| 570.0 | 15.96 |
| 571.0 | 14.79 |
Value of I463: 0.6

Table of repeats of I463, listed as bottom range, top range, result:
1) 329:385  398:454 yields 0.65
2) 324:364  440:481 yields 0.61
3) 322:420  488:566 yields 0.56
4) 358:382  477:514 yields 0.67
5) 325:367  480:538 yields 0.53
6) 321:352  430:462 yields 0.52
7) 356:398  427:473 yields 0.70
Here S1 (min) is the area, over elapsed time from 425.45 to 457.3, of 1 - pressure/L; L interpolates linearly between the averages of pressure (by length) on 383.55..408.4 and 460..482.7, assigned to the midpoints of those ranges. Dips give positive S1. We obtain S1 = 5.9 min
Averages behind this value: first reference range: 24.5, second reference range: 21.3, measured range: 18.3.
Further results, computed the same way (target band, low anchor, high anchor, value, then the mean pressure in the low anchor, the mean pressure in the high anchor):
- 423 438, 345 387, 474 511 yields 5.0 min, 30.2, 20.1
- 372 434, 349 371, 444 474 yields 8.8 min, 32.1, 21.8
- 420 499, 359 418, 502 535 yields 2.6 min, 26.4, 16.6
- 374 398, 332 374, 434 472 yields 3.0 min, 33.2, 19.7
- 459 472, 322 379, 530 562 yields 0.5 min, 33.1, 14.7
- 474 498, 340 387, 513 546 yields -1.8 min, 30.9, 15.6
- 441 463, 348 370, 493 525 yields 1.7 min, 32.4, 17.9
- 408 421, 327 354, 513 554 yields 1.7 min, 35.2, 15.4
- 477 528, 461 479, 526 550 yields -1.7 min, 21.2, 14.9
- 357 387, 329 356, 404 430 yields 1.4 min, 34.9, 23.3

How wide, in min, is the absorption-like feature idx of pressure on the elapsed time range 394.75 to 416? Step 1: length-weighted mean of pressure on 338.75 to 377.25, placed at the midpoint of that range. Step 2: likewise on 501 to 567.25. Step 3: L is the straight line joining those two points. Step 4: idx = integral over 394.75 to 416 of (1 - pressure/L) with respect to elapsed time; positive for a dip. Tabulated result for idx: 2.5 min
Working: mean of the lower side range 32.4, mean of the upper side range 15.7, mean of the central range 24.6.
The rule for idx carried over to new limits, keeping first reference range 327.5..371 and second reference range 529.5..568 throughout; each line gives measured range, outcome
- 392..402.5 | 1.8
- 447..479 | 1.5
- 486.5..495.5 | -0.5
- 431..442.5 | 5.6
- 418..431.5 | 2.7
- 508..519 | 0.3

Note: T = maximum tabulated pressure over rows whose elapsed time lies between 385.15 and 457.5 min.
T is 26.26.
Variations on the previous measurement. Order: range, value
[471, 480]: 21.91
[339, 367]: 39.08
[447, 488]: 24.65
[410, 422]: 25.22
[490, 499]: 23.37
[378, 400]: 27.64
